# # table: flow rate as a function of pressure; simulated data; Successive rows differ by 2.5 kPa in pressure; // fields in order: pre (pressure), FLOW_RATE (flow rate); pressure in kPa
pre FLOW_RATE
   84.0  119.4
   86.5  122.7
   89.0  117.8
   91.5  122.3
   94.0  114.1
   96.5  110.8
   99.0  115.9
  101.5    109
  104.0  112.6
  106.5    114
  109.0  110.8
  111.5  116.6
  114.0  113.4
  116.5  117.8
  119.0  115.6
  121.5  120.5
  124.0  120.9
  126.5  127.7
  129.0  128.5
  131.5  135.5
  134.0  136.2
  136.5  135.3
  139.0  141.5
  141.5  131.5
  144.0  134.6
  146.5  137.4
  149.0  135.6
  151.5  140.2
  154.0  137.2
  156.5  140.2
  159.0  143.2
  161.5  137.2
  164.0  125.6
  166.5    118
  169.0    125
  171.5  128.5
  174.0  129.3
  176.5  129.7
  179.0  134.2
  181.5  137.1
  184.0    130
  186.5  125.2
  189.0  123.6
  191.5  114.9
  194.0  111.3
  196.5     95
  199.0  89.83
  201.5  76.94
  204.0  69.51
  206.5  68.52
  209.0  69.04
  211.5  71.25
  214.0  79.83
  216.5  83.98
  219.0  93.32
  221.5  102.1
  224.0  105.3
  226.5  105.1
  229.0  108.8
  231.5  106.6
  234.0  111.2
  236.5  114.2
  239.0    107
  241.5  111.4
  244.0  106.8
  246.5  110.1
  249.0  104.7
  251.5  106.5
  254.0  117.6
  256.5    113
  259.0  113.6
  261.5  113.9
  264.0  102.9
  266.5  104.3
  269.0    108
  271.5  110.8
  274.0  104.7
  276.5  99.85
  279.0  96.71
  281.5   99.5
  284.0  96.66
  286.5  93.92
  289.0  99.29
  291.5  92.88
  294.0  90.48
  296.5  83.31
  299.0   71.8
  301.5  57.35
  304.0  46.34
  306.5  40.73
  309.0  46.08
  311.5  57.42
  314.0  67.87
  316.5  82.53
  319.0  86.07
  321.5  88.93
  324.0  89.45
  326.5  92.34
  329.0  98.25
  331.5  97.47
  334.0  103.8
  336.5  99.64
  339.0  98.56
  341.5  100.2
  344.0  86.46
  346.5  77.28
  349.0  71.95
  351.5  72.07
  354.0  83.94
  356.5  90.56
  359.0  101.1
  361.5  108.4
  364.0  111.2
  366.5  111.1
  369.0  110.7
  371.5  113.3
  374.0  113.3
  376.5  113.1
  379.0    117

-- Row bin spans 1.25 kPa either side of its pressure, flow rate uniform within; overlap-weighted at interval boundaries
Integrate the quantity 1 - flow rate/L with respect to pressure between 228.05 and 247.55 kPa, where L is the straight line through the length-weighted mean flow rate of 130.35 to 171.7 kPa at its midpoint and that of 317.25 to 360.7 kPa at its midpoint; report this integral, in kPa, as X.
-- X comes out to 0.8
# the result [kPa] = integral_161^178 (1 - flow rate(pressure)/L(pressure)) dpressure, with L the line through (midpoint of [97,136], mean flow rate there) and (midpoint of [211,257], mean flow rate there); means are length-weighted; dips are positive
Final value -2.25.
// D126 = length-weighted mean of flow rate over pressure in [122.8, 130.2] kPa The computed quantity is 126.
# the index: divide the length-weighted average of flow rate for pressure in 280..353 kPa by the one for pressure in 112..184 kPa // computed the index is 0.63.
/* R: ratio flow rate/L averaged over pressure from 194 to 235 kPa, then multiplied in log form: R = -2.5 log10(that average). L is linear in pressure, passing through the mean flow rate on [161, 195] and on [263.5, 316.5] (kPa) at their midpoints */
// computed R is 0.233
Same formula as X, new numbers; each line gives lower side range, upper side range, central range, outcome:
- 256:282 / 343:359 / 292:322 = 8.4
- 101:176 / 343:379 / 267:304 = 5.6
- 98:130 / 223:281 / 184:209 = 3.2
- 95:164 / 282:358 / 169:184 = -2.0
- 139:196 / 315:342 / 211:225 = 3.4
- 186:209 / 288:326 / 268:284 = -4.6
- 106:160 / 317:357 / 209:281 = 2.4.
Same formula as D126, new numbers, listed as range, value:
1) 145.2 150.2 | 136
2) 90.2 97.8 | 116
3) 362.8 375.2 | 112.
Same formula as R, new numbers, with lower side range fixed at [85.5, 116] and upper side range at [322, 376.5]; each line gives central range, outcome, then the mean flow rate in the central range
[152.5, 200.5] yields -0.14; 125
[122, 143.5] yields -0.17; 132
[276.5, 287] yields 0.05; 97.3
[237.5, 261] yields -0.06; 110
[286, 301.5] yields 0.18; 85.8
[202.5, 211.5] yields 0.47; 69.6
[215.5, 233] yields 0.05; 101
